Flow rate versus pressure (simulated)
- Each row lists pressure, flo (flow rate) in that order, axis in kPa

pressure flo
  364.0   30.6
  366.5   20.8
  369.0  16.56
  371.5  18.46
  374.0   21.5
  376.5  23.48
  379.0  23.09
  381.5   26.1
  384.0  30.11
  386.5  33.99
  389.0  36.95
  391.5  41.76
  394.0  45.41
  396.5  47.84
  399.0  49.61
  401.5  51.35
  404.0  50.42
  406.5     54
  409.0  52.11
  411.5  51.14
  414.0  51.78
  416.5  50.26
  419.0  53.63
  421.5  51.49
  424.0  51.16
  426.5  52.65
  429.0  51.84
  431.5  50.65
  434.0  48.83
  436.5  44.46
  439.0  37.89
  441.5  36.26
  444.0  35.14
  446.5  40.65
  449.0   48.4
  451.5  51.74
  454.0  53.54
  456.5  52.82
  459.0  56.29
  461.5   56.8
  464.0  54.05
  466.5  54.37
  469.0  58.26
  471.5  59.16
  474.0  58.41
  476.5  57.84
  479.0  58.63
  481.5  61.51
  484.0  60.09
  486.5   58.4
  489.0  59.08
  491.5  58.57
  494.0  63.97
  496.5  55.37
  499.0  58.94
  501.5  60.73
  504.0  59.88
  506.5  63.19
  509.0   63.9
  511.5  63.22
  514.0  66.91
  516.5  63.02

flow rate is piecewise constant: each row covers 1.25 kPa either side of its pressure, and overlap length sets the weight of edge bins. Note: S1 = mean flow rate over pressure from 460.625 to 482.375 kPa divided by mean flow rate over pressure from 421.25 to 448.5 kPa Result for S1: 1.27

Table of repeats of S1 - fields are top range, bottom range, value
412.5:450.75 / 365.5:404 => 1.42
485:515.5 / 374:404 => 1.64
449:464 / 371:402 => 1.55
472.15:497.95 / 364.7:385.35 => 2.60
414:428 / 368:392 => 1.93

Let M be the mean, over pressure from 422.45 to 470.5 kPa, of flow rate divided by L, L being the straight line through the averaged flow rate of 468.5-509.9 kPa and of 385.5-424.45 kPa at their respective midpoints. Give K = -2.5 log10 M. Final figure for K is 0.10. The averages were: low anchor 48.3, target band 49.3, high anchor 59.8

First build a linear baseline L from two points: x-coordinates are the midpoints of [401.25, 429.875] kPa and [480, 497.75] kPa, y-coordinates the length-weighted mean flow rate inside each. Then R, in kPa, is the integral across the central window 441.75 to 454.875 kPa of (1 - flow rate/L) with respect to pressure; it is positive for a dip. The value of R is 2.5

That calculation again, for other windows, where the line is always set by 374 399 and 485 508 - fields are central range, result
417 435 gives -3.3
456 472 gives -1.1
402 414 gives -3.8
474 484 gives -0.6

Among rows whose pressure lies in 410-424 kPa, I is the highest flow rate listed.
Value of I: 53.63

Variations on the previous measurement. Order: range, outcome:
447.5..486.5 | 61.51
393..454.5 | 54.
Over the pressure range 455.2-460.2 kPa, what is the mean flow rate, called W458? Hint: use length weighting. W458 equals 54.5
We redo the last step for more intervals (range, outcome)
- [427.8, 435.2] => 50.4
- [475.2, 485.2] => 59.5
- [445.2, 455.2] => 48.5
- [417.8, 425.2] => 52.1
